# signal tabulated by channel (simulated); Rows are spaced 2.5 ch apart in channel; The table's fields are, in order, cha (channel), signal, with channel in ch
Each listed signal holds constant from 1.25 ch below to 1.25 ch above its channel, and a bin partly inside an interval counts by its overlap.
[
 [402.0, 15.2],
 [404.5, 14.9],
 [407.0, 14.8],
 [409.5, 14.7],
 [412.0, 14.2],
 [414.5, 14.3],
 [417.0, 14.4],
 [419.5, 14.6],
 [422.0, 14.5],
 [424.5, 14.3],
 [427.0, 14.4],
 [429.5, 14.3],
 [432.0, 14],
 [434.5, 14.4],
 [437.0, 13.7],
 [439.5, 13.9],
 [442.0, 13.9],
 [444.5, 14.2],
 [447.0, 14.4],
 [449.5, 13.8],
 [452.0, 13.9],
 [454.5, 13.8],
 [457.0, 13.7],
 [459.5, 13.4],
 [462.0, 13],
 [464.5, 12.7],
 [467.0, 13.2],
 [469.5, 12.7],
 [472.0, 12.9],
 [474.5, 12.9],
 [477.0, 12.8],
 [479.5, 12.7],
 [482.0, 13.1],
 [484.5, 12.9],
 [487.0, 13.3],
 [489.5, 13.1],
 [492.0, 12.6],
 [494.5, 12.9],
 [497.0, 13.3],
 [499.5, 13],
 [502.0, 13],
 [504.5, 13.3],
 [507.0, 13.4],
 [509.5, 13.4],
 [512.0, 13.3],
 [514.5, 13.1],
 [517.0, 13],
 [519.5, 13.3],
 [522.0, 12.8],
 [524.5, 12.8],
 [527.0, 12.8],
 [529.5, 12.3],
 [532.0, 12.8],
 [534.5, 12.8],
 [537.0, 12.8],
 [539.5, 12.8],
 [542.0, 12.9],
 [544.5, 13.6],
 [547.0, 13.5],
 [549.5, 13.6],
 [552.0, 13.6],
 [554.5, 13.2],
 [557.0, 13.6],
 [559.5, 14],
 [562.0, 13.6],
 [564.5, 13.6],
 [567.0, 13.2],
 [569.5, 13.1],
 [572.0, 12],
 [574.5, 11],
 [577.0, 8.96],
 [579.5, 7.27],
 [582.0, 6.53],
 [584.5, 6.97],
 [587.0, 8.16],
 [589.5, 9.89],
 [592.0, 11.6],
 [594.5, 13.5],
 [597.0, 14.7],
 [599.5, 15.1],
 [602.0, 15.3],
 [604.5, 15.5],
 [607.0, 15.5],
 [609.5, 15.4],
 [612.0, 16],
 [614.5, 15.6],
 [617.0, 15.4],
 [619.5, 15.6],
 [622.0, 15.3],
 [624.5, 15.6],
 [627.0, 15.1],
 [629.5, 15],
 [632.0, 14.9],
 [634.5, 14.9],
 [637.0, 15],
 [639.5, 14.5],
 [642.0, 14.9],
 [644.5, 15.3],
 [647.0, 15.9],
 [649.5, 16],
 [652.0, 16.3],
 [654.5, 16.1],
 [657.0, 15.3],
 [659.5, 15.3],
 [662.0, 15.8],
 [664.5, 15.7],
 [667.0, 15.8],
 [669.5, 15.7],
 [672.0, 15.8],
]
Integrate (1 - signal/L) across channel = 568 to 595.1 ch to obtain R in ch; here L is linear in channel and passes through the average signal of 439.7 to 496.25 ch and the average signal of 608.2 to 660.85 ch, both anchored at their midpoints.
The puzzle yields 9.0 ch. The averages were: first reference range 13.3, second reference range 15.4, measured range 9.85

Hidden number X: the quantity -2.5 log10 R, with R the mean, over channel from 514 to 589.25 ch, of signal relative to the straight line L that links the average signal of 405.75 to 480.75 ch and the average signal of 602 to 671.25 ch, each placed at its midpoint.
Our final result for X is 0.21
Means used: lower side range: 13.8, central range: 12.1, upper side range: 15.5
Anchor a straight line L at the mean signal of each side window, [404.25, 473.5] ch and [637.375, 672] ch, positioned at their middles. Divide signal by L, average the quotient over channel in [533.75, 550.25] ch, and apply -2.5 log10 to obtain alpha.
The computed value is 0.12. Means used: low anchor 13.9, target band 13.1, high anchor 15.6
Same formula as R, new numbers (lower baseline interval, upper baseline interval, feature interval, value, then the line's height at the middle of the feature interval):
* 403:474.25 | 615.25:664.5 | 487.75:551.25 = 6.4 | 14.5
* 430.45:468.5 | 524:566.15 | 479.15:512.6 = 0.9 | 13.5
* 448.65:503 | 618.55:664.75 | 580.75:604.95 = 5.2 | 14.7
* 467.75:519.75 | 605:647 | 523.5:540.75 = 1.2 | 13.7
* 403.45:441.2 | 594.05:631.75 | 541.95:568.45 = 2.6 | 15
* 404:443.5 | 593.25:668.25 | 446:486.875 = 3.6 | 14.5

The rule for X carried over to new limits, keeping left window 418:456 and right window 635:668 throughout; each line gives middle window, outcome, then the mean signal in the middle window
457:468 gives 0.09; 13.1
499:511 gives 0.10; 13.2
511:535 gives 0.14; 12.9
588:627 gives 0.04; 14.6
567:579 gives 0.32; 11.2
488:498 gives 0.12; 13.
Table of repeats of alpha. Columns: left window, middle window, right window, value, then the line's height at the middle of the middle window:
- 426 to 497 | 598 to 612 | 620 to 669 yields -0.03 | 15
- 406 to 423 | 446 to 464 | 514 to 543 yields 0.02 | 13.9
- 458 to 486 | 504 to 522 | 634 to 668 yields 0.02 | 13.5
